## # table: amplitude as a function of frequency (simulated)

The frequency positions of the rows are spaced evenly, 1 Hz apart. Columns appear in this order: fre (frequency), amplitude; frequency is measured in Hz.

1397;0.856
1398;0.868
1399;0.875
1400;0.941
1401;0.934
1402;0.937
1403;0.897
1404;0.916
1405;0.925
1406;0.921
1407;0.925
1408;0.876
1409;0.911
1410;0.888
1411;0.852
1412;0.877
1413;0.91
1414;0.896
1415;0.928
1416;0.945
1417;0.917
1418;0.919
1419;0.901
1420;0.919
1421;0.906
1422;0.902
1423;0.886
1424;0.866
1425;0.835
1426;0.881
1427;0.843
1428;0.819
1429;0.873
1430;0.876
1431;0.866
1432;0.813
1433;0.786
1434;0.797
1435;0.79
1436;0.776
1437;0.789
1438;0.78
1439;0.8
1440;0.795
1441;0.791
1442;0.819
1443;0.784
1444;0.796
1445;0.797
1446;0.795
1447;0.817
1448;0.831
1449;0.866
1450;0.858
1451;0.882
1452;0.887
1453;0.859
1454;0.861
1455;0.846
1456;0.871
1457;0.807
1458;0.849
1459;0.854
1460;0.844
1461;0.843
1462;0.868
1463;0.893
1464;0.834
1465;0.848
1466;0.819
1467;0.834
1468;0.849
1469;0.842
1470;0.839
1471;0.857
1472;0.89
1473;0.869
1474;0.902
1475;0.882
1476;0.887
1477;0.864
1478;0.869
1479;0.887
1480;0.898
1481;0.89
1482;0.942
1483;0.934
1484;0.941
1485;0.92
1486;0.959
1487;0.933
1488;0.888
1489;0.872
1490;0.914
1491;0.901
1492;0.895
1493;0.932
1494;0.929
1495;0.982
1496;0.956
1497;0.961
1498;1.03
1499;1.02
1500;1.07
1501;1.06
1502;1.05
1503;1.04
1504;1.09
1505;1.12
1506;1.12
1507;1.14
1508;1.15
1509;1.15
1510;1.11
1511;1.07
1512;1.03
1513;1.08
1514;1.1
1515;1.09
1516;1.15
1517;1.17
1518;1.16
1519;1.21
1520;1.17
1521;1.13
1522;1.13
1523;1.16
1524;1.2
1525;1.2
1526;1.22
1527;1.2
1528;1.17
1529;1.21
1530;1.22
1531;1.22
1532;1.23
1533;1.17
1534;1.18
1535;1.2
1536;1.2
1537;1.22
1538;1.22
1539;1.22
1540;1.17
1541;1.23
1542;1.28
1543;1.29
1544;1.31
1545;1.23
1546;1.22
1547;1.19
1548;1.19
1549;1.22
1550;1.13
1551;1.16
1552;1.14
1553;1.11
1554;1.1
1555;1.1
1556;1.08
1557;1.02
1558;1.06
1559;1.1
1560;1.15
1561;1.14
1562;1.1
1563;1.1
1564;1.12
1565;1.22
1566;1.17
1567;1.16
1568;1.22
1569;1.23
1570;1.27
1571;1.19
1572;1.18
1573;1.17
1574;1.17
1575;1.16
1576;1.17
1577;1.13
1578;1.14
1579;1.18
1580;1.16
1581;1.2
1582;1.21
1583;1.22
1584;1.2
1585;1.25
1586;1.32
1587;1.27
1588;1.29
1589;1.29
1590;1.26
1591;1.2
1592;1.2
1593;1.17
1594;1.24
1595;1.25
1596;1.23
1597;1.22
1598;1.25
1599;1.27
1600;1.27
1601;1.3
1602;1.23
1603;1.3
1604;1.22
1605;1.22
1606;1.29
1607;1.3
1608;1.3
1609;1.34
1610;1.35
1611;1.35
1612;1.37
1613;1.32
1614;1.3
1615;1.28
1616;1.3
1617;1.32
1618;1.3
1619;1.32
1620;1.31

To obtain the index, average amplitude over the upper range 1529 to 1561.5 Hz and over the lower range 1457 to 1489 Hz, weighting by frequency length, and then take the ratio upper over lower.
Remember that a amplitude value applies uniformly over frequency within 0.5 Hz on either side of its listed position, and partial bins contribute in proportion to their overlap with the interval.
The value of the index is 1.34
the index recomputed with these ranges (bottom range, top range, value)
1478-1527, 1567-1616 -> 1.19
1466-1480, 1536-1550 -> 1.41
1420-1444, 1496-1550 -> 1.39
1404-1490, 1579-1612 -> 1.45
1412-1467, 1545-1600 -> 1.40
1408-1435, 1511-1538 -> 1.33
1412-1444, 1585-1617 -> 1.50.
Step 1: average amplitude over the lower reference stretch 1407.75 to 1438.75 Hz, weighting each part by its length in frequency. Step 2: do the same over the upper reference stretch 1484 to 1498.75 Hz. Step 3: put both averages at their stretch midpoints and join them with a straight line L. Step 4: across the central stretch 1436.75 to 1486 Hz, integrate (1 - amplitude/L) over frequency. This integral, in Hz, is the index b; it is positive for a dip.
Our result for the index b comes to 2.8 Hz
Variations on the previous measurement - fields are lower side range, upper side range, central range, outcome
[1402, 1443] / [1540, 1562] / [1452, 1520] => 3.9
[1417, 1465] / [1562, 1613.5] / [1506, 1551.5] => -4.4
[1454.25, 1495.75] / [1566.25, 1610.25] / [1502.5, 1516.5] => -1.6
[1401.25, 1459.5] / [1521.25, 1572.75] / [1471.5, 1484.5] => 1.2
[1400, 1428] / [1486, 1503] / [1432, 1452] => 2.4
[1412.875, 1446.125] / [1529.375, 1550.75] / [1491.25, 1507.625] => 0.9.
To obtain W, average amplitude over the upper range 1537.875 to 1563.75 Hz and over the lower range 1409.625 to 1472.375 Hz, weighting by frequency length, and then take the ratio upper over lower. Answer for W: 1.4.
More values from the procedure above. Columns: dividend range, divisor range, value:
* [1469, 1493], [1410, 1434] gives 1.02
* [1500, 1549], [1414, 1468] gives 1.38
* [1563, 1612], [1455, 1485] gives 1.41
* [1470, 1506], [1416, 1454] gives 1.12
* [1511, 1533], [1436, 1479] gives 1.38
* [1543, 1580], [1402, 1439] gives 1.33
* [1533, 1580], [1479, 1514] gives 1.17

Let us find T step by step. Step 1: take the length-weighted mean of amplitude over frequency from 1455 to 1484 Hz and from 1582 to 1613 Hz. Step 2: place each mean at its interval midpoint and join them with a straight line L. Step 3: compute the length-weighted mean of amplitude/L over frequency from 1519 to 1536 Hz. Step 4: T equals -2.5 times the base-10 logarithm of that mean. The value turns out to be -0.14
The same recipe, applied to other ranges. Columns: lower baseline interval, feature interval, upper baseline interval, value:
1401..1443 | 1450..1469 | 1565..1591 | 0.12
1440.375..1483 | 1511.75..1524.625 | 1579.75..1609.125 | -0.12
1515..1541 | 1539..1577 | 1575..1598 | 0.03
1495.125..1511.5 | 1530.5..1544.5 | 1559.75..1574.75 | -0.09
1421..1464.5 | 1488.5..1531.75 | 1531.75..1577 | -0.05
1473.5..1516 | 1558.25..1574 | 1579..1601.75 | 0.01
